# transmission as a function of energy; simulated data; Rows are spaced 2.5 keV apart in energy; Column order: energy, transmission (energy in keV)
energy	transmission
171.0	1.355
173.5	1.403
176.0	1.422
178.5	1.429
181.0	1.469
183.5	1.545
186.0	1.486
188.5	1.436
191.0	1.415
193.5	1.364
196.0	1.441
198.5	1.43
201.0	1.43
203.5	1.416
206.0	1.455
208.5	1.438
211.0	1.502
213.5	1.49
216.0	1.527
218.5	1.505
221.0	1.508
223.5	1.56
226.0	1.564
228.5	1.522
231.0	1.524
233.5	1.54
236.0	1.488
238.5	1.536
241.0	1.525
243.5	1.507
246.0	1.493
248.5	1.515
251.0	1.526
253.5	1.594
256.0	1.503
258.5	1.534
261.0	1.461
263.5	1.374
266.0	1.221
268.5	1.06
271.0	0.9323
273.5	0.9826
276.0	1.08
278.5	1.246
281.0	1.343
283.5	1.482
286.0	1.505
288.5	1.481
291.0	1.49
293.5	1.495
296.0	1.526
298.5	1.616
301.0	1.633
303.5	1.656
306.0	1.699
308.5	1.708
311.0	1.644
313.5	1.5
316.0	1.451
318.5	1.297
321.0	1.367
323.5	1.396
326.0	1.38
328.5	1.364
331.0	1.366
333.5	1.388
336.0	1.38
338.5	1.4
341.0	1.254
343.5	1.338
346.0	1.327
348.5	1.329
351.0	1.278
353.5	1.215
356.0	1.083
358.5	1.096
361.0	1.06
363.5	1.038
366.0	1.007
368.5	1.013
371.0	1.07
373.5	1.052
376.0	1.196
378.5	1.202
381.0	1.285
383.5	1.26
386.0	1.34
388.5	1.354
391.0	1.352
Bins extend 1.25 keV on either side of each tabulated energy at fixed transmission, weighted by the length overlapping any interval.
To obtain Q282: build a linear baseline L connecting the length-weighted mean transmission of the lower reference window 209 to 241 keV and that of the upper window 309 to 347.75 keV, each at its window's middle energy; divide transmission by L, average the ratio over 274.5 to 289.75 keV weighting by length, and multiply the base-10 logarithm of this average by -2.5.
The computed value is 0.08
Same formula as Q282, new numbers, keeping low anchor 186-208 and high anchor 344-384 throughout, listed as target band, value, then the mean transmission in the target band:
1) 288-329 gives -0.21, 1.52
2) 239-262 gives -0.13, 1.52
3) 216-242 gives -0.11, 1.53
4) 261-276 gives 0.15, 1.14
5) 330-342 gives -0.13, 1.36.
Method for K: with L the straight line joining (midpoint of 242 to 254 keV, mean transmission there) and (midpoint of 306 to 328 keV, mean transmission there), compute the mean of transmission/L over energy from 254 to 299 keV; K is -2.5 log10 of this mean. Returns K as 0.12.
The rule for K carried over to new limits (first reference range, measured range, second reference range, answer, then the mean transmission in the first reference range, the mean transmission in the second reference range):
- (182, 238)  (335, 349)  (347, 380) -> -0.138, 1.48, 1.13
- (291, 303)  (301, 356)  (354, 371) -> -0.074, 1.56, 1.06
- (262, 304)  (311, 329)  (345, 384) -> -0.120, 1.36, 1.15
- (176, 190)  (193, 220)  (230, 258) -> 0.023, 1.47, 1.52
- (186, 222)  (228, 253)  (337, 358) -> -0.083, 1.45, 1.27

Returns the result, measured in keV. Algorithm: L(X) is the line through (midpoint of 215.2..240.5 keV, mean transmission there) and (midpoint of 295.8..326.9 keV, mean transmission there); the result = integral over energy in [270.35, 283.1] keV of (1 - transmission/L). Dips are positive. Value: 3.2 keV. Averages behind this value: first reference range 1.53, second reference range 1.53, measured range 1.15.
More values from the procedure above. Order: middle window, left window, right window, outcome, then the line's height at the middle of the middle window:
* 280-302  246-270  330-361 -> -2.3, 1.37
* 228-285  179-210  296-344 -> 2.6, 1.46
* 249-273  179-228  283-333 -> 2.2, 1.49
